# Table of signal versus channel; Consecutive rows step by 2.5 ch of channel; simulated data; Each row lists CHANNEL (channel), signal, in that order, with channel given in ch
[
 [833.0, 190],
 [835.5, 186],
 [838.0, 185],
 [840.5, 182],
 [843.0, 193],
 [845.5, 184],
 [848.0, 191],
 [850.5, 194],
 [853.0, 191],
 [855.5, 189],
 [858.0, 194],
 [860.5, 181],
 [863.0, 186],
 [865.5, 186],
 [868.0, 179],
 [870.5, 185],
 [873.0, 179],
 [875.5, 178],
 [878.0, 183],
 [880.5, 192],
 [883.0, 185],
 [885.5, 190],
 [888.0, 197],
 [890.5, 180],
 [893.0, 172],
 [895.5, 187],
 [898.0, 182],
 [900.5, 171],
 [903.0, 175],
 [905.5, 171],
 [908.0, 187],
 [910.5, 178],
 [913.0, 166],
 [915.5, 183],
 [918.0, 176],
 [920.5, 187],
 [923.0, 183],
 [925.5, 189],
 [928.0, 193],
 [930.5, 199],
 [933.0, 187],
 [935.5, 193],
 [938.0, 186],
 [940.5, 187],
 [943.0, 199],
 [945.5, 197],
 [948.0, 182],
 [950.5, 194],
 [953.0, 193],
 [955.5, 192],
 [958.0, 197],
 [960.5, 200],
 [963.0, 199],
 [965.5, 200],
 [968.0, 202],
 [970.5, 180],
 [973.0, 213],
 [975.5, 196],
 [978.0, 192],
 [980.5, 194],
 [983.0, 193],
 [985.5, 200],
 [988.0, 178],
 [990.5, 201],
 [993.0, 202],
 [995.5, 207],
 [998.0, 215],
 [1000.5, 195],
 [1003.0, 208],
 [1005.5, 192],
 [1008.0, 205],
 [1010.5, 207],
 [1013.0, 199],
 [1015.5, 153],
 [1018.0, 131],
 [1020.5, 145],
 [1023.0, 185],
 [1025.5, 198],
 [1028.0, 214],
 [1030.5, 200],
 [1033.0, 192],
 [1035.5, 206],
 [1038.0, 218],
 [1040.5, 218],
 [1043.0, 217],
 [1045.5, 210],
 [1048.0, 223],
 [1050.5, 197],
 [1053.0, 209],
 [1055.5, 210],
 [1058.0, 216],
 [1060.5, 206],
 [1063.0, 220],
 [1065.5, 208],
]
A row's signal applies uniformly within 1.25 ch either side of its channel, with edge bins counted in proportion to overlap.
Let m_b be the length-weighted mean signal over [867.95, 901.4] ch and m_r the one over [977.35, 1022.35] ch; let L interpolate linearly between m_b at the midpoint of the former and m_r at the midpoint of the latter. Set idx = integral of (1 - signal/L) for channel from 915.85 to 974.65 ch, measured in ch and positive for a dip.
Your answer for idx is -1.8 ch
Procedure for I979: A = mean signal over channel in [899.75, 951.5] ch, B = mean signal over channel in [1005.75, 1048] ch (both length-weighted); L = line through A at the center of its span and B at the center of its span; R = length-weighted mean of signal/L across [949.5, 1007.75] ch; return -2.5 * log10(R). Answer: -0.04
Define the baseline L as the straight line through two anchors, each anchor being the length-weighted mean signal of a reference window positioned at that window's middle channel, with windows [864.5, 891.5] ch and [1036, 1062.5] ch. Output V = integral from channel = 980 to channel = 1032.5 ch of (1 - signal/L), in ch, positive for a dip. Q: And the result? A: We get 3.6 ch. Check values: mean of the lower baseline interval 185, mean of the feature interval 191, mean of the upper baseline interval 212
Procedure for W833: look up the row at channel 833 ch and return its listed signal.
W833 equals 190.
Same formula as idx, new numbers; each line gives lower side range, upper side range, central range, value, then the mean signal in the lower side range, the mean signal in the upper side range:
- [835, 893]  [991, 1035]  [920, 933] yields -0.1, 186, 191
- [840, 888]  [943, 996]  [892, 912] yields 1.3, 187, 196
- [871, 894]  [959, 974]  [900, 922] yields 1.4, 184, 199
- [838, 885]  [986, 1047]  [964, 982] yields -0.3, 186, 196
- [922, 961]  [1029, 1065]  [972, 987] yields 0.1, 192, 210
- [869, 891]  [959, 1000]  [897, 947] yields 1.7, 186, 198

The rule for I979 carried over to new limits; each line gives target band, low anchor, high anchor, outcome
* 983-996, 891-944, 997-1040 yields -0.04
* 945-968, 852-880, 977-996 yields -0.01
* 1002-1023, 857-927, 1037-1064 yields 0.14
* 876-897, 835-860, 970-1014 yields 0.04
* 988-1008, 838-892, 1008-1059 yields -0.03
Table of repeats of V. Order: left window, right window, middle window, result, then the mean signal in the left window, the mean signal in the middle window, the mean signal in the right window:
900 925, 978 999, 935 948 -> -0.39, 178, 191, 198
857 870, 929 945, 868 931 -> 2.01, 185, 182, 192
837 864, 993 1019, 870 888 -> 0.34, 188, 185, 192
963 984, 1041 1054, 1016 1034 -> 2.41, 196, 179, 212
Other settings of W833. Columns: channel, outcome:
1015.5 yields 153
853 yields 191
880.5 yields 192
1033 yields 192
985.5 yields 200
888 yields 197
